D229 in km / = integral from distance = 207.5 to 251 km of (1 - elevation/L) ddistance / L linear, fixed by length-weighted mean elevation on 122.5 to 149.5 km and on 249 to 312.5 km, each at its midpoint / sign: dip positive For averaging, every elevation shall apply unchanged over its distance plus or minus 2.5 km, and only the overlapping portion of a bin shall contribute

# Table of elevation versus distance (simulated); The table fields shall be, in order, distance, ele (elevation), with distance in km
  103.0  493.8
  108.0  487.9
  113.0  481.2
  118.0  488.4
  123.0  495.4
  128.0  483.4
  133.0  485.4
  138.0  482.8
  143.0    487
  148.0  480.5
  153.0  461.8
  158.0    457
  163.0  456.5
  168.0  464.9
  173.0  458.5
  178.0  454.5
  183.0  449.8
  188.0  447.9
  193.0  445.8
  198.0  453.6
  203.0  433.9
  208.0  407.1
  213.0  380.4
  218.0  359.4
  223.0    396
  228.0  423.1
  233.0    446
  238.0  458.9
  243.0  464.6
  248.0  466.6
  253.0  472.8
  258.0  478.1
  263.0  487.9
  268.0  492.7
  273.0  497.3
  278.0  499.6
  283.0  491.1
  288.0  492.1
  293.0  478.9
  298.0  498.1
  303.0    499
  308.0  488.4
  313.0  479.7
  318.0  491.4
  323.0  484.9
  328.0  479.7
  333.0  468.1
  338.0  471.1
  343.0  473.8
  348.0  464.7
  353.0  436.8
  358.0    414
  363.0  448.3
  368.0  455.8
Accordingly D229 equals 5.7 km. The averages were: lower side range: 485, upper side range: 489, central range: 424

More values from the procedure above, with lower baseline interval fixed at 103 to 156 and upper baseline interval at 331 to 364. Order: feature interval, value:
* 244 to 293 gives -2.2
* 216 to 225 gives 1.8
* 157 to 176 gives 0.8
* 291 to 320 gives -1.9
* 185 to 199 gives 0.8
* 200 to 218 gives 2.7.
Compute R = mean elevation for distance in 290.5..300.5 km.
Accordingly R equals 488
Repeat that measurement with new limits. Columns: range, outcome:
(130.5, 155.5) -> 480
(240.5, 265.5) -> 474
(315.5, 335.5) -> 481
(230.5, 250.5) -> 459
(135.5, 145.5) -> 485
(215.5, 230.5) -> 393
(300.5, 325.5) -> 489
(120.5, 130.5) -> 489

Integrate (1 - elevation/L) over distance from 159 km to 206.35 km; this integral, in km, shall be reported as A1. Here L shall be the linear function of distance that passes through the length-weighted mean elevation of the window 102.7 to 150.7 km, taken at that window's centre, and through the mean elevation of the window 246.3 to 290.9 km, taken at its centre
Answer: 3.4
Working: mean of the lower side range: 486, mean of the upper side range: 487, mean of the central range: 451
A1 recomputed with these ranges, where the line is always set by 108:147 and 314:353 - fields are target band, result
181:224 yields 5.5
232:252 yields 0.8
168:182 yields 0.8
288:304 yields -0.5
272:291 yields -0.7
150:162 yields 0.6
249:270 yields -0.1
